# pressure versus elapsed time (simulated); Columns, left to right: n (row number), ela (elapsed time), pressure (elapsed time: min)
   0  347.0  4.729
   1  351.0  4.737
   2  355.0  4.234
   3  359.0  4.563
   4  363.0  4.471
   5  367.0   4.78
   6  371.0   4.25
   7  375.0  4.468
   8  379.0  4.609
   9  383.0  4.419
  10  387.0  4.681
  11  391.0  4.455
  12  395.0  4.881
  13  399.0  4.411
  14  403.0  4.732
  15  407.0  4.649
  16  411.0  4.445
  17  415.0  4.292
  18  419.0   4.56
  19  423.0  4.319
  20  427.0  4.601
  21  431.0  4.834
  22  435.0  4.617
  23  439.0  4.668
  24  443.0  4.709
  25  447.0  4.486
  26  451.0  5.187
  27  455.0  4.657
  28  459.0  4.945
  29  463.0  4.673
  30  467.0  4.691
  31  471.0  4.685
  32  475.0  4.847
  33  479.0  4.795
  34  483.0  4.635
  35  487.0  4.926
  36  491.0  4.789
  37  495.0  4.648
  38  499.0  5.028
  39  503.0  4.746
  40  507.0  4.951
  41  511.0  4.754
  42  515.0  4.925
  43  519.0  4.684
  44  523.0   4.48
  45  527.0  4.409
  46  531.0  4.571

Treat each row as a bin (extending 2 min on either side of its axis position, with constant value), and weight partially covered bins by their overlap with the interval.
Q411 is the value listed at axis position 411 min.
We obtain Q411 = 4.445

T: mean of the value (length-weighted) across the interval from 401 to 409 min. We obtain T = 4.69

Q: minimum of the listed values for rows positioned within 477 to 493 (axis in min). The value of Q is 4.635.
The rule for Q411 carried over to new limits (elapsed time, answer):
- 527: 4.409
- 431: 4.834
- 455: 4.657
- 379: 4.609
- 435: 4.617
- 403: 4.732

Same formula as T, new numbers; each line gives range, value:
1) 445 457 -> 4.78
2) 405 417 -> 4.46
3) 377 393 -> 4.54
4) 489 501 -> 4.82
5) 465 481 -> 4.75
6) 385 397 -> 4.67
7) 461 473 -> 4.68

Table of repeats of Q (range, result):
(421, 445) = 4.319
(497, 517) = 4.746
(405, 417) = 4.292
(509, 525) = 4.48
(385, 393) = 4.455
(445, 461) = 4.486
